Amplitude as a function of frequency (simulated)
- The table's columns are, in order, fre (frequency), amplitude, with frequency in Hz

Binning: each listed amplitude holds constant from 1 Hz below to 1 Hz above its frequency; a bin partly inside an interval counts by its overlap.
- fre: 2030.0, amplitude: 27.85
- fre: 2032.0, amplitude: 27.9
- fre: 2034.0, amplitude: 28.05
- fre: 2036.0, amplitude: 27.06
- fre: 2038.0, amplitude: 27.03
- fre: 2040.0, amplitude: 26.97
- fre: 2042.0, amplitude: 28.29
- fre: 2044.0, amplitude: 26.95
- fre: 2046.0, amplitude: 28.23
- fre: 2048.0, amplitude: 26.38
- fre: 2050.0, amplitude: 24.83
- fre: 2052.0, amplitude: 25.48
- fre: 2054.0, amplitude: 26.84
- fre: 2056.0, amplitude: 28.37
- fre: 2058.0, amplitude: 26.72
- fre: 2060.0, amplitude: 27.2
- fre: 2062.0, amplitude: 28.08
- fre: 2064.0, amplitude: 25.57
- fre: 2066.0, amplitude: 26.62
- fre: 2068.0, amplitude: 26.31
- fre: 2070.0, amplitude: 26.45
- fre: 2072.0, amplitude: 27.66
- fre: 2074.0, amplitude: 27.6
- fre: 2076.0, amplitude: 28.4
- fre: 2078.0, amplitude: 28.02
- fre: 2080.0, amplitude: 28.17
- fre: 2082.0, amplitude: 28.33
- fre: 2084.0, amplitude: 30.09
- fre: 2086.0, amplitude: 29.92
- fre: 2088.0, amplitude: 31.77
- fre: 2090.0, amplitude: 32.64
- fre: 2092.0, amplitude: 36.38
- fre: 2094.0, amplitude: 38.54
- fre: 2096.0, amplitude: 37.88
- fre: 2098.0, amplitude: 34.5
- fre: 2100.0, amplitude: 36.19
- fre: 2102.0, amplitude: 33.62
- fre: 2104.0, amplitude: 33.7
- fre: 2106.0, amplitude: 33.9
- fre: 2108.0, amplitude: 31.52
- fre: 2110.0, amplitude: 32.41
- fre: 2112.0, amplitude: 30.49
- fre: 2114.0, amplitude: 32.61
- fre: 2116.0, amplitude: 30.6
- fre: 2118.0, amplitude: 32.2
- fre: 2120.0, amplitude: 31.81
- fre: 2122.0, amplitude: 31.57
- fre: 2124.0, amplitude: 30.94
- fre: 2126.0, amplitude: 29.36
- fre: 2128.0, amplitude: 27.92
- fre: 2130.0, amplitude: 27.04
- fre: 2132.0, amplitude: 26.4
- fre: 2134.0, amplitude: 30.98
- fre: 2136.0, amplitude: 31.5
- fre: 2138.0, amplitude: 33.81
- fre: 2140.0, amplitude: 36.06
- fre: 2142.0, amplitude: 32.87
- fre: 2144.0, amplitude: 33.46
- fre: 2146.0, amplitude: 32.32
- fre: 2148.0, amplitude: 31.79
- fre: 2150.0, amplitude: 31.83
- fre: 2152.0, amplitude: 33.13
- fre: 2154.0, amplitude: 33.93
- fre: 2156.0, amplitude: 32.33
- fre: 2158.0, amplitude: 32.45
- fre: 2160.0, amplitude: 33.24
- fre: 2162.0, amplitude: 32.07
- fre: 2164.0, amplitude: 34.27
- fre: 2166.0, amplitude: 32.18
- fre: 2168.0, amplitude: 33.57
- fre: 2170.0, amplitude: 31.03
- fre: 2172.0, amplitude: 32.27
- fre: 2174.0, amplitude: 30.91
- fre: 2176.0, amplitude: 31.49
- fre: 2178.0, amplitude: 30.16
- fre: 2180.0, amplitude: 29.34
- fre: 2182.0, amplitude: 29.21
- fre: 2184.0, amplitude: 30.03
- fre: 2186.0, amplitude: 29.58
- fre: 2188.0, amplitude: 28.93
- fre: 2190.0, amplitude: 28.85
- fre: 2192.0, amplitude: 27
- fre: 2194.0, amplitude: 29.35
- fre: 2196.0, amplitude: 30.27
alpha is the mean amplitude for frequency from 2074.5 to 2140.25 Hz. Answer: 31.7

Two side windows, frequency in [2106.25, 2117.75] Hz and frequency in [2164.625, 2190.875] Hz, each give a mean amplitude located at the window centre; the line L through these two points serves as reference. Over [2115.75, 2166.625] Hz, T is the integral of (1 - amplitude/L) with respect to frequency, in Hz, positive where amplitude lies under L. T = -0.9 Hz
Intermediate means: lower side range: 31.7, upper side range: 30.6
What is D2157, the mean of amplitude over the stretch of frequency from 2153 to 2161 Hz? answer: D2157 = 33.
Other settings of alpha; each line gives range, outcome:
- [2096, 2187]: 31.9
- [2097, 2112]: 33.5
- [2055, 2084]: 27.5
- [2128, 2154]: 31.7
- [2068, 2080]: 27.6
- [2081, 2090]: 30.3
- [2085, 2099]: 34.5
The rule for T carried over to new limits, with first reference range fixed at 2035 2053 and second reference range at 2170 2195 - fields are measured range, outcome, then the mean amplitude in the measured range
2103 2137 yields -2.91 Hz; 30.9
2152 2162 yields -1.25 Hz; 32.9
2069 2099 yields -3.68 Hz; 31.1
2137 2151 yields -2.03 Hz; 33.2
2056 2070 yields 0.19 Hz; 26.8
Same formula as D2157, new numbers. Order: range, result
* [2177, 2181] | 29.8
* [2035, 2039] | 27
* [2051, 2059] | 26.9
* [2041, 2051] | 26.9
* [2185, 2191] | 29.1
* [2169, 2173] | 31.7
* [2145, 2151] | 32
